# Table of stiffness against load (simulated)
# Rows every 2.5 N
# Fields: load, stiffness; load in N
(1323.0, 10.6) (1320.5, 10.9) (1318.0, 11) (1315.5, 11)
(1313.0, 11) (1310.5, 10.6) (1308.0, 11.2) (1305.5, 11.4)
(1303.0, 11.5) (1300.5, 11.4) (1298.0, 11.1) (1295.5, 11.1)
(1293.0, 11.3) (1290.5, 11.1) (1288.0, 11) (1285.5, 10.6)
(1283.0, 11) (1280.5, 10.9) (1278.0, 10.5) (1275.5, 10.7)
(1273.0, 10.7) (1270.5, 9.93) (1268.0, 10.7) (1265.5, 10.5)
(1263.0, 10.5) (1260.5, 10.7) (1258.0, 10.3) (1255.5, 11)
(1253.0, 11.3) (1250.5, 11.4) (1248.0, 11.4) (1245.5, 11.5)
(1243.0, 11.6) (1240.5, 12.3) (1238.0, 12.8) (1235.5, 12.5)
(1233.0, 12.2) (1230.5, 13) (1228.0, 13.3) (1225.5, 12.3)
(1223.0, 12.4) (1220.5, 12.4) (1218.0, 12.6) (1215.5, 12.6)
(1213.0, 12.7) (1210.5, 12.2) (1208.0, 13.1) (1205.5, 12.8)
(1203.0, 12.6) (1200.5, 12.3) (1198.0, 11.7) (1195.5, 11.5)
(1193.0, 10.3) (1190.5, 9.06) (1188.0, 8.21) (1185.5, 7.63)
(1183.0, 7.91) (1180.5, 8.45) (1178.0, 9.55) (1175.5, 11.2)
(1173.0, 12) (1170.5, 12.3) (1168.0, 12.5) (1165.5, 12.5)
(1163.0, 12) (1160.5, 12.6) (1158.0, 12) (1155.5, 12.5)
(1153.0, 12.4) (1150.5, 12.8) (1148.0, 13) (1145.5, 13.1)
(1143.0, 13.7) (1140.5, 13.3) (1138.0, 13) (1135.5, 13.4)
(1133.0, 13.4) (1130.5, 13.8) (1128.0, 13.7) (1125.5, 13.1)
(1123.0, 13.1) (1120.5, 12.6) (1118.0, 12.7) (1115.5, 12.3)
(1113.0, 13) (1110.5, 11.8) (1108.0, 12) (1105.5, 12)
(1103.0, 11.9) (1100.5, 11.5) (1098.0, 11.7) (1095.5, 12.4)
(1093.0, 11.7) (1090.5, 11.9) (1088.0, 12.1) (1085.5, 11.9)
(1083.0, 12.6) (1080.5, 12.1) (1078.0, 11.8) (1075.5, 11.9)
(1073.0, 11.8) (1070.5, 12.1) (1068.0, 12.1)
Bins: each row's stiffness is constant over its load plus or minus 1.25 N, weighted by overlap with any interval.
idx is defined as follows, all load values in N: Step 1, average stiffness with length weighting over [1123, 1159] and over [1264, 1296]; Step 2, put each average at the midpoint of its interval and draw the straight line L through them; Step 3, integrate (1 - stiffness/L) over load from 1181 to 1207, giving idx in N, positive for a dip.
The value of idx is 3.86 N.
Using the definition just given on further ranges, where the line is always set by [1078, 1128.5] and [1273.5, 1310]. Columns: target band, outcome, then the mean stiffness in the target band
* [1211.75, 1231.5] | -2.0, 12.7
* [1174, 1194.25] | 4.6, 9.08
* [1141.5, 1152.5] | -1.0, 13.1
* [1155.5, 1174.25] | -0.7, 12.3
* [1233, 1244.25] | -0.9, 12.3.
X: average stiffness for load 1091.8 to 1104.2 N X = 11.8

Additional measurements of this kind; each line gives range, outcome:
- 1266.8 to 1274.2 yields 10.4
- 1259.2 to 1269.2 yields 10.6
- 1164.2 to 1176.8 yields 12.1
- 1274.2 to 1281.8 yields 10.7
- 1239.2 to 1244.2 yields 12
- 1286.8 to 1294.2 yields 11.1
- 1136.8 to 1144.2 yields 13.3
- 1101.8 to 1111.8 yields 11.9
